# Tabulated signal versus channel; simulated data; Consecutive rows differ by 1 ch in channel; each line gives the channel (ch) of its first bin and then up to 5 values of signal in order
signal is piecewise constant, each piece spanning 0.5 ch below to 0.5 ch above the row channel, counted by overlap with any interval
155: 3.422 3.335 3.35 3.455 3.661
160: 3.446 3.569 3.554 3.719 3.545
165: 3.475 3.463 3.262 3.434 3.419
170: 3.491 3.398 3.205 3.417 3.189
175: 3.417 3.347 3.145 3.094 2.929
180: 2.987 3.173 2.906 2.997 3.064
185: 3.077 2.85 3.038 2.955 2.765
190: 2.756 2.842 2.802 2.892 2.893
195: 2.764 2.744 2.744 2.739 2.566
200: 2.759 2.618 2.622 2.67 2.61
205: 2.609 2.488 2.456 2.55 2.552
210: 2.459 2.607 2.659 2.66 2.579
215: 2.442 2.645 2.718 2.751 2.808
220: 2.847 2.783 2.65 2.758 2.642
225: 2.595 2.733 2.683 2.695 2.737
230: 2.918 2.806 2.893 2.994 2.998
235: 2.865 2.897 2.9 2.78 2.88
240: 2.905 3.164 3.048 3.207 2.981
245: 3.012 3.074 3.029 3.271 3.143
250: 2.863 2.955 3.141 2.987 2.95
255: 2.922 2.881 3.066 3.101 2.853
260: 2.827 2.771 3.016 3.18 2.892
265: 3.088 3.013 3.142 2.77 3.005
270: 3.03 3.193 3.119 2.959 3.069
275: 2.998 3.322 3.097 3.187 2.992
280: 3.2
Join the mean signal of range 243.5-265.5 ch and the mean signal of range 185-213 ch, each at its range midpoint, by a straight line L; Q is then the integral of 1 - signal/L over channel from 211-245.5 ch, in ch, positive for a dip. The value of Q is 0.7 ch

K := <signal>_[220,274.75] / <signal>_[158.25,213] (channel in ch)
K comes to 1.0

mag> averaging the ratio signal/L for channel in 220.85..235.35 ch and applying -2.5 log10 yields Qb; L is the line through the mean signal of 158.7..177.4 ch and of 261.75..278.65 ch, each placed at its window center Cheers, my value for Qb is 0.16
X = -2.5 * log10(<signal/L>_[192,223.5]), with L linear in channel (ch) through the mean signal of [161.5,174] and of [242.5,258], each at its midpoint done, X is 0.21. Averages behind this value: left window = 3.44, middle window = 2.67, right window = 3.03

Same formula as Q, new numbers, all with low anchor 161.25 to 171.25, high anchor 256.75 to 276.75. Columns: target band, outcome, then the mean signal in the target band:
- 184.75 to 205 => 3.5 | 2.78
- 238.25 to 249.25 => 0.2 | 3.06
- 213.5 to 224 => 1.8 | 2.7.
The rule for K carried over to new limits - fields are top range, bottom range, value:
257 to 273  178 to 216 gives 1.09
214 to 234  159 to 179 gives 0.81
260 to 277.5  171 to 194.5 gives 1.00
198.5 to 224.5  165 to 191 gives 0.84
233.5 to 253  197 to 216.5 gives 1.16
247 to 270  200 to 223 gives 1.14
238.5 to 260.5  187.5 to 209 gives 1.11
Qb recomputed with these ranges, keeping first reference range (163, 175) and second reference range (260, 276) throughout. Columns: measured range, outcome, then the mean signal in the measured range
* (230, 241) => 0.09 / 2.91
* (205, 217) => 0.25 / 2.56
